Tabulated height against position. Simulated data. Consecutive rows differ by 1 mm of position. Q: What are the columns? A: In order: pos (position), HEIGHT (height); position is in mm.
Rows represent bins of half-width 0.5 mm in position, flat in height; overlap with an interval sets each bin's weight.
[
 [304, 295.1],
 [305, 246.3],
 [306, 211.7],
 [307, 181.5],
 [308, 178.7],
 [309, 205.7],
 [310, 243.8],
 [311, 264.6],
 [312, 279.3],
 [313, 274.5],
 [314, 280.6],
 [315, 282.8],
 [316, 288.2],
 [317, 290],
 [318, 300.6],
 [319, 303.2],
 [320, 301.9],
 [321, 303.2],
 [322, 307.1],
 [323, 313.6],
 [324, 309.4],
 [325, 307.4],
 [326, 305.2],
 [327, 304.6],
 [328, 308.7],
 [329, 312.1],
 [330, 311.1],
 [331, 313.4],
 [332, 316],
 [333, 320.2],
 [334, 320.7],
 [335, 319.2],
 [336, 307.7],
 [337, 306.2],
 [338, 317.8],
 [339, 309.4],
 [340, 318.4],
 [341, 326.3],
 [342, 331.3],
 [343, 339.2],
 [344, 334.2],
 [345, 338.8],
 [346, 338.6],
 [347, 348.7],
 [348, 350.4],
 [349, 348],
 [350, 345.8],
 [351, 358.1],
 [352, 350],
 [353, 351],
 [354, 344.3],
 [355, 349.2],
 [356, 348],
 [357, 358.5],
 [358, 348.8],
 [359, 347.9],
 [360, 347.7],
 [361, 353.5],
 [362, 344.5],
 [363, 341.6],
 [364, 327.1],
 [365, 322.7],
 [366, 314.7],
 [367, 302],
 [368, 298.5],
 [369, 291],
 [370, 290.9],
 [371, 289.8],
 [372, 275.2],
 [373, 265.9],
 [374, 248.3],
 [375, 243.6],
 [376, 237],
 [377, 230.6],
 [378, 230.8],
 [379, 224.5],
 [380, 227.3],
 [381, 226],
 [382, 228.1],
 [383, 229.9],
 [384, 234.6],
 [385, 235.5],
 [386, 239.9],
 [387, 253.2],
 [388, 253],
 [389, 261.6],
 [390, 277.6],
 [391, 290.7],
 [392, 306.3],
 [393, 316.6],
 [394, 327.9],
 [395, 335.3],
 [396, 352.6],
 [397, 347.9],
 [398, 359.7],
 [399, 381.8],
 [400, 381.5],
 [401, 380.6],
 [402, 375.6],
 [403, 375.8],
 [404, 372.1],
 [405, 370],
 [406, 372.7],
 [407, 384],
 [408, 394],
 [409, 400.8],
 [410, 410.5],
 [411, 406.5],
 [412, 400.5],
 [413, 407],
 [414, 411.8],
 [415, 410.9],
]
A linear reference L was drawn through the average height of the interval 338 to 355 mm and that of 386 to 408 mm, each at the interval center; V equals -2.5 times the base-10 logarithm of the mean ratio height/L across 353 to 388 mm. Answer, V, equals 0.176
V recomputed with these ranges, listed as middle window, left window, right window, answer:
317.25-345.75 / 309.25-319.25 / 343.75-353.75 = -0.01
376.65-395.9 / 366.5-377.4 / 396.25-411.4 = 0.22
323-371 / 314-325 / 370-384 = -0.20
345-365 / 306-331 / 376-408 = -0.19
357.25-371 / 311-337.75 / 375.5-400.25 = -0.13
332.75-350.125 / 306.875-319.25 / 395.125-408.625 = -0.11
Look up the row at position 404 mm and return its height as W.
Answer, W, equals 372.1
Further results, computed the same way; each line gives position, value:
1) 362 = 344.5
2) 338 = 317.8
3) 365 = 322.7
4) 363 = 341.6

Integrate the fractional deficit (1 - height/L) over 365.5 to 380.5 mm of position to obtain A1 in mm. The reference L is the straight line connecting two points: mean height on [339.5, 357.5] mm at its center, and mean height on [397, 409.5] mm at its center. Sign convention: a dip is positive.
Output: 3.9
